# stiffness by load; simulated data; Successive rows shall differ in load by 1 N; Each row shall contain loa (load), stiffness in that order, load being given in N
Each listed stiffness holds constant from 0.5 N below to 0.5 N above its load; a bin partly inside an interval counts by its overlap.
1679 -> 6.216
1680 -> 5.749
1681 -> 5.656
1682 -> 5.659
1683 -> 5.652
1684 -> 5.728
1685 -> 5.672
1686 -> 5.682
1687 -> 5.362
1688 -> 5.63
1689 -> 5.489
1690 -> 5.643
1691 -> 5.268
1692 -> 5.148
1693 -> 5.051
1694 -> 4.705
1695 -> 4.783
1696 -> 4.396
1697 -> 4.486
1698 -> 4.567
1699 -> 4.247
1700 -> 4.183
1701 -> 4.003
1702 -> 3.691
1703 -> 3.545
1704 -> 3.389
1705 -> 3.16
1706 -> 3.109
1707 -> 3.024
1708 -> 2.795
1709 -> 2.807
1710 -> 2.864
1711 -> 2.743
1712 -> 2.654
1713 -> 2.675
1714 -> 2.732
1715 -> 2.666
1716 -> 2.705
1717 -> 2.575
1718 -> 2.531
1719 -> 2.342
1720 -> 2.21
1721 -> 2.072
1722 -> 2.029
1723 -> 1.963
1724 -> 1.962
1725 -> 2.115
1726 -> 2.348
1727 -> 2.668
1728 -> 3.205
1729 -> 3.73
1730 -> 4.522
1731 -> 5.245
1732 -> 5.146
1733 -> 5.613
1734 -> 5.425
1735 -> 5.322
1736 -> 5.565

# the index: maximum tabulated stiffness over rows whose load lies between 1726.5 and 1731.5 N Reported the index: 5.245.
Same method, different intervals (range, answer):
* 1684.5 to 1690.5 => 5.682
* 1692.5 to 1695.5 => 5.051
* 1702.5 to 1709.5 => 3.545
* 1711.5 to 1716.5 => 2.732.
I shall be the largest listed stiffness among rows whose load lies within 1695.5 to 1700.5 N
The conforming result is 4.567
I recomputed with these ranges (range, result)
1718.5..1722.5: 2.342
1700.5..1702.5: 4.003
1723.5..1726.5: 2.348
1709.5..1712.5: 2.864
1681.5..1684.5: 5.728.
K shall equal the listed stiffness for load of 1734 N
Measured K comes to 5.425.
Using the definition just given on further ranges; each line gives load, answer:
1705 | 3.16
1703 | 3.545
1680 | 5.749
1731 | 5.245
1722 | 2.029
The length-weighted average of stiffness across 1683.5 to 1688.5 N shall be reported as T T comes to 5.61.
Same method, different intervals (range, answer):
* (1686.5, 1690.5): 5.53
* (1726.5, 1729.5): 3.2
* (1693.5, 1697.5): 4.59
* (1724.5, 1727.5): 2.38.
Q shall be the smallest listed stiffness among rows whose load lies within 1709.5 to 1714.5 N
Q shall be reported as 2.654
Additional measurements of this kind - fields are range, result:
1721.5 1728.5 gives 1.962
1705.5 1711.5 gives 2.743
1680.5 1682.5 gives 5.656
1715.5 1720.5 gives 2.21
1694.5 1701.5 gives 4.003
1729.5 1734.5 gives 4.522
